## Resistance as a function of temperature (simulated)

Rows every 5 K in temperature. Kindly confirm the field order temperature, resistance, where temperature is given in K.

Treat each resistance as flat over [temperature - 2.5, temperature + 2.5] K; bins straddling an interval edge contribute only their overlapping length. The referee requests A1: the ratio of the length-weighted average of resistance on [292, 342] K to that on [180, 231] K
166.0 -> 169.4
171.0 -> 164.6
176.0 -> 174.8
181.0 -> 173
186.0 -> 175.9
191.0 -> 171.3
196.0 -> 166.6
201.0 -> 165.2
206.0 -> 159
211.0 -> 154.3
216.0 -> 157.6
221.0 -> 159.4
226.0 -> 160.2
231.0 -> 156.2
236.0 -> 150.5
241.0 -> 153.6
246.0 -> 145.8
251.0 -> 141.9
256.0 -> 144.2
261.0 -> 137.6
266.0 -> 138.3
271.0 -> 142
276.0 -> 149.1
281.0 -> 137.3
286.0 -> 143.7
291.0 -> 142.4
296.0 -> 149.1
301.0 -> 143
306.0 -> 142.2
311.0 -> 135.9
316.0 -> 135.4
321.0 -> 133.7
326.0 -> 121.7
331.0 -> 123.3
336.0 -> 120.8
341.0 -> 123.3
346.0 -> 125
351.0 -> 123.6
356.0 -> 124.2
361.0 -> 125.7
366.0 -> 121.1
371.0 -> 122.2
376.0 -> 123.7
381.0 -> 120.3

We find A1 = 0.82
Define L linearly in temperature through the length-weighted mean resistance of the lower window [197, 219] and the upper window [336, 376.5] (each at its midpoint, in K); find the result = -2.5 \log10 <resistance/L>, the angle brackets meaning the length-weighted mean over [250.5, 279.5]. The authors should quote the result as 0.027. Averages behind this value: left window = 160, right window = 123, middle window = 142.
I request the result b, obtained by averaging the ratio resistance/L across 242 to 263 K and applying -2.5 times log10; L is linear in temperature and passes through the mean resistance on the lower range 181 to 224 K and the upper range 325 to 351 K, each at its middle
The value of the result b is 0.042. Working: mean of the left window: 164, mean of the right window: 123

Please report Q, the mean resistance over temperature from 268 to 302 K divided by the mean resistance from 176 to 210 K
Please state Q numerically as 0.85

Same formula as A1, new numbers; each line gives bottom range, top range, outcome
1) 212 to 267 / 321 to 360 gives 0.83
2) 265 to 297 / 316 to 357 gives 0.87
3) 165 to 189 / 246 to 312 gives 0.83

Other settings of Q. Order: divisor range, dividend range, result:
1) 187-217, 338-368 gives 0.76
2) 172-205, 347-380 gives 0.72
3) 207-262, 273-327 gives 0.92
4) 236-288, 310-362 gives 0.88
